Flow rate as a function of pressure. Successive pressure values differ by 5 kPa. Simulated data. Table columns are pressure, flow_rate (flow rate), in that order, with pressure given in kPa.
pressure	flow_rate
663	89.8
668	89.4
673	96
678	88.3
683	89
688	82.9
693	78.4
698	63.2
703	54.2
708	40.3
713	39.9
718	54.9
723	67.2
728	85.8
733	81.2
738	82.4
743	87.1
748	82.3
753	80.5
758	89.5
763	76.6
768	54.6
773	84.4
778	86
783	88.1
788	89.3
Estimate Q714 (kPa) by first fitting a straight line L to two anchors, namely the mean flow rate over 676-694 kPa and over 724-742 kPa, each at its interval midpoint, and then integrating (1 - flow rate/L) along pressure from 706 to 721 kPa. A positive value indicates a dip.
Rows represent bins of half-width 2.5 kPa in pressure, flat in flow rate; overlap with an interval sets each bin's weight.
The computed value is 6.7 kPa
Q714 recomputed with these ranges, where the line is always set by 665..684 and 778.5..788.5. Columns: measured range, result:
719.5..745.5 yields 2.8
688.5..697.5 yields 1.4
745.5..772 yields 3.4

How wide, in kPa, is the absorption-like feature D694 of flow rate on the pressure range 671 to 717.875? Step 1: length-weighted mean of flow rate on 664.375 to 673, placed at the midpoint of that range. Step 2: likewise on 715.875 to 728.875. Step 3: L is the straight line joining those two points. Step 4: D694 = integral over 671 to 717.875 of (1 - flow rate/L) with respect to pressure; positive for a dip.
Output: 6.9 kPa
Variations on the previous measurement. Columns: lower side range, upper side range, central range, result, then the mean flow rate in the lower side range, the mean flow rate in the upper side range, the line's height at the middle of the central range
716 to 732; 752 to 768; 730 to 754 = -2.73 kPa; 70.9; 78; 74.5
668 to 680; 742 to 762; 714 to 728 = 3.83 kPa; 91.7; 84.1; 87.1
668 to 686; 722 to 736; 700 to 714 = 6.36 kPa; 90.6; 79.4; 84.1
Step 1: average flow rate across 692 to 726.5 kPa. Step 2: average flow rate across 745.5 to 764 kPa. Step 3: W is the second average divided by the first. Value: 1.5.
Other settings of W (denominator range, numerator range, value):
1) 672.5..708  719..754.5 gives 1.06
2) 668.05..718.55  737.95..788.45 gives 1.16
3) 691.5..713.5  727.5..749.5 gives 1.51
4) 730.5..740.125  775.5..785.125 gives 1.06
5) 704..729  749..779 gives 1.41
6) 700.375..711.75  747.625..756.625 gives 1.76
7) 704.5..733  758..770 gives 1.19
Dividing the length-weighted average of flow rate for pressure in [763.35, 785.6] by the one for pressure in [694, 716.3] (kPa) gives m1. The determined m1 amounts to 1.52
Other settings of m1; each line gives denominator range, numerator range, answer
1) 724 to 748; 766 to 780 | 0.91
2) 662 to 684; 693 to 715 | 0.58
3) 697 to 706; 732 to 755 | 1.46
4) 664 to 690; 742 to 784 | 0.90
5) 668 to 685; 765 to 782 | 0.84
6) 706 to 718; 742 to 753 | 1.93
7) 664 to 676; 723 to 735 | 0.87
